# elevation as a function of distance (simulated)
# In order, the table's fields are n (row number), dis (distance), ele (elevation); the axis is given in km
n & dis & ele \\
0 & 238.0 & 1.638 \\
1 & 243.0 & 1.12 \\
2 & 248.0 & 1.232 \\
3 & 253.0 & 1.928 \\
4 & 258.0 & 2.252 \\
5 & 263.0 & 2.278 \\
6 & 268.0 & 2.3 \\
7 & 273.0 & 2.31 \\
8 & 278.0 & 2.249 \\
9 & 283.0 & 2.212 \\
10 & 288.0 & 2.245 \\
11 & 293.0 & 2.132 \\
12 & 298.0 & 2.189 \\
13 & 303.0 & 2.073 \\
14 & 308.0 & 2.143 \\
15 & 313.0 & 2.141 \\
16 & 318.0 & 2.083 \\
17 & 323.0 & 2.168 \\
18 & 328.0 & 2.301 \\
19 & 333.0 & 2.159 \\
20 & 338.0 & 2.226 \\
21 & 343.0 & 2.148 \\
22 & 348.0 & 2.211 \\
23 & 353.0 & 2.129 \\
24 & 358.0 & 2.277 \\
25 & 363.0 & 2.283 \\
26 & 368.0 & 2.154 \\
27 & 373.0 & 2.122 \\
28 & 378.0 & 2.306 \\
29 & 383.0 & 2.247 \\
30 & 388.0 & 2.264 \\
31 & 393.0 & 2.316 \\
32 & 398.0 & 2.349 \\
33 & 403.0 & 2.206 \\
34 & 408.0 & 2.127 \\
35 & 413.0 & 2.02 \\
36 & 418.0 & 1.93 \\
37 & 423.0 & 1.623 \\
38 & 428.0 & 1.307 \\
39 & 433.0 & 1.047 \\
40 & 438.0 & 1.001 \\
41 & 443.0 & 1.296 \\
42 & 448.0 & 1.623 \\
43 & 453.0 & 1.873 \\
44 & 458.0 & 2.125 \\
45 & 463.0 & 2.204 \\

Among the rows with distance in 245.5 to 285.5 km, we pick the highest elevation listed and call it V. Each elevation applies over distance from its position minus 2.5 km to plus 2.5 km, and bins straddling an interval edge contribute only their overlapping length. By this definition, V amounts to 2.31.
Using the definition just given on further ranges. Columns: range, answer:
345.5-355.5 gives 2.211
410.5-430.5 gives 2.02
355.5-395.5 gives 2.316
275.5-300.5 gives 2.249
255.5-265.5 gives 2.278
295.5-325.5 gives 2.189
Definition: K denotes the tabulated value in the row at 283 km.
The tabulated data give 2.212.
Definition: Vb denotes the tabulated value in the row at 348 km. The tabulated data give 2.211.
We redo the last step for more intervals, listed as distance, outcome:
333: 2.159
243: 1.12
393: 2.316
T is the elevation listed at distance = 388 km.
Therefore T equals 2.264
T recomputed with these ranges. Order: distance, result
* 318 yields 2.083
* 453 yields 1.873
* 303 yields 2.073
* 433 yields 1.047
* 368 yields 2.154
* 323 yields 2.168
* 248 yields 1.232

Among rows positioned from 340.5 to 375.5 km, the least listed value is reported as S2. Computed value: 2.122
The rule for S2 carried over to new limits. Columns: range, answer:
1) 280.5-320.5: 2.073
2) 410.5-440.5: 1.001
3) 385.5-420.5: 1.93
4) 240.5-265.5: 1.12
